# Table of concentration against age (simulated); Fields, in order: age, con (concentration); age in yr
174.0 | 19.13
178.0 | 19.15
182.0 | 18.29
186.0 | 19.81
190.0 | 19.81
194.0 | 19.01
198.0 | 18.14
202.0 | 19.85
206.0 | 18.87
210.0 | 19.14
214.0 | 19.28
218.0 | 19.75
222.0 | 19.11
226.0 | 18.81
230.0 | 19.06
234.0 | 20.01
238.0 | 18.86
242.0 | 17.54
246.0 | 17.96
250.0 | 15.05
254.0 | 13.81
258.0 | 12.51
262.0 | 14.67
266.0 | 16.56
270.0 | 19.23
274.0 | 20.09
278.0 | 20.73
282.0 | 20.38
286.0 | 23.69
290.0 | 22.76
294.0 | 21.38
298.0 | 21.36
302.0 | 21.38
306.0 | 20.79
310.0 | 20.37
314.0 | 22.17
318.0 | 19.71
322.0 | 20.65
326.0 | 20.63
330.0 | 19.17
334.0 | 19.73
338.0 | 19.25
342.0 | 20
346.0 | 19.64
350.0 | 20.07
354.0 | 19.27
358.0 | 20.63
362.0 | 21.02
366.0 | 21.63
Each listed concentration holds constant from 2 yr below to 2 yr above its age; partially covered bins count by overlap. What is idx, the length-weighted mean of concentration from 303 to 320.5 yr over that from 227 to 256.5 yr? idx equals 1.19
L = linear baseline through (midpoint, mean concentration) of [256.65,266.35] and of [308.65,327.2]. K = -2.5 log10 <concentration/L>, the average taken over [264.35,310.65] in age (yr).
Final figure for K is -0.20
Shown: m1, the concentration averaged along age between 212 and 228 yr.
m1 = 19.2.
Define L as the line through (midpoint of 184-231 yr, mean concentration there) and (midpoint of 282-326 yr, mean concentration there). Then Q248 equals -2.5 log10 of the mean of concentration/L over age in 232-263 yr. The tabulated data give 0.22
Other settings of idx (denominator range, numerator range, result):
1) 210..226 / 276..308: 1.12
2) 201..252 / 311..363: 1.08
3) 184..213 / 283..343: 1.09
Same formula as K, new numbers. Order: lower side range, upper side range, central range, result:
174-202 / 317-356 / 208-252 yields 0.04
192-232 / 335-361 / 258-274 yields 0.16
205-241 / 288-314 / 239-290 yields 0.14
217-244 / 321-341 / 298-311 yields -0.07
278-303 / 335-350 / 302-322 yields 0.00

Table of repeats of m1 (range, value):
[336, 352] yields 19.7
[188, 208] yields 19.1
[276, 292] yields 21.9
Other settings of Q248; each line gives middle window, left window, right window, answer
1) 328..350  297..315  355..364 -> 0.07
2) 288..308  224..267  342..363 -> -0.17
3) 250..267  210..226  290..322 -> 0.37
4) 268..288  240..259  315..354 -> -0.22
